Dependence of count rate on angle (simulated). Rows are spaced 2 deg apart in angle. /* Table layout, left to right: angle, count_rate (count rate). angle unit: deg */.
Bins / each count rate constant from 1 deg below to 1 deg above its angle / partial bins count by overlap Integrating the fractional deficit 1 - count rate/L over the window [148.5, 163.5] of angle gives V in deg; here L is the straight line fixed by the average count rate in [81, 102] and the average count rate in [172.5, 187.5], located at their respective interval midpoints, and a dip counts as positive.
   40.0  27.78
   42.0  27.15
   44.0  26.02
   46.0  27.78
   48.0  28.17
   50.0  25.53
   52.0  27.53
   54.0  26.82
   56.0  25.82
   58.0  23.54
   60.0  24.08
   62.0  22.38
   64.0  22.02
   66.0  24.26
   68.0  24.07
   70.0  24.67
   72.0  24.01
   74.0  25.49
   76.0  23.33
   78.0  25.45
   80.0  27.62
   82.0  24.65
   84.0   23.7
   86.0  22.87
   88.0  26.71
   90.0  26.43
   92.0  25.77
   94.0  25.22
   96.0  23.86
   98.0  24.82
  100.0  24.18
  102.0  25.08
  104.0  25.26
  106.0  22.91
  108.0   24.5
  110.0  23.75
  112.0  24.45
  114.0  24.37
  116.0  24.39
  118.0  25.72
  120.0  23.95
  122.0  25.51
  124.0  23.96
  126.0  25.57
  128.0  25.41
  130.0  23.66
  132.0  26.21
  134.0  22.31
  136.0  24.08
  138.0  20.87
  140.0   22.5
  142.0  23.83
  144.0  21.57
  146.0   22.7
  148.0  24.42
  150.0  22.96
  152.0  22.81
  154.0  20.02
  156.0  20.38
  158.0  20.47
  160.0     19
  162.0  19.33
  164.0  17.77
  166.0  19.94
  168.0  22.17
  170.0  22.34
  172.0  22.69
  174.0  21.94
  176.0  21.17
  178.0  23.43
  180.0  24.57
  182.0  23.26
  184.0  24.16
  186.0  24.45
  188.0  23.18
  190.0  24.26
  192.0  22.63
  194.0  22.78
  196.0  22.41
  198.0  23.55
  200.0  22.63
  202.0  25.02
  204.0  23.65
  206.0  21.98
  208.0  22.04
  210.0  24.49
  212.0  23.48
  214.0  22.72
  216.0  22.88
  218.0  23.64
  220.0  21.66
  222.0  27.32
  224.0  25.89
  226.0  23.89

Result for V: 1.9 deg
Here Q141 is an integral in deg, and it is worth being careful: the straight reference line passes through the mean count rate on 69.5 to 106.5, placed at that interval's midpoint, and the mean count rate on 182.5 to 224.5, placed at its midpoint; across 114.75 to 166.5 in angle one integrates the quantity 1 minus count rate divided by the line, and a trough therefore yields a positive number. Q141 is 3.4 deg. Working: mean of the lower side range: 24.9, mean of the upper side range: 23.5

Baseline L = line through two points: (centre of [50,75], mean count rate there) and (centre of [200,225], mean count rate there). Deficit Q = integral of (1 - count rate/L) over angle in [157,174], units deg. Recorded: 2.4 deg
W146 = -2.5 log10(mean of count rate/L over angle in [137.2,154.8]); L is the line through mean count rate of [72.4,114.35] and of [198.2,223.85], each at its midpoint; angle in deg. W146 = 0.08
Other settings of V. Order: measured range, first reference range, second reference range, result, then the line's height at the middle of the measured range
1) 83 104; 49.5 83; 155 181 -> -0.95 deg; 23.8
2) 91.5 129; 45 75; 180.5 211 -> -0.31 deg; 24.5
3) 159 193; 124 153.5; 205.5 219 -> 1.64 deg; 23.3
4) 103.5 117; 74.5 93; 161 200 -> 0.13 deg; 24.4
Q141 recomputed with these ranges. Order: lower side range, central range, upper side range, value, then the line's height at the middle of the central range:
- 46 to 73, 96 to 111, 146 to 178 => -0.61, 23.4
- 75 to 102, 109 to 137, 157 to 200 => -0.73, 23.9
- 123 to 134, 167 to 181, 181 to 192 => 0.78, 24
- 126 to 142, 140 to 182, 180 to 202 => 3.32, 23.6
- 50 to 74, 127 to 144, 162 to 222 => 0.06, 23.6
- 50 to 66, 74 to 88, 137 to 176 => -0.54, 23.9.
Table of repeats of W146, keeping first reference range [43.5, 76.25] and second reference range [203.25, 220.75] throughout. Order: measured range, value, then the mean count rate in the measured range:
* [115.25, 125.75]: -0.025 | 24.8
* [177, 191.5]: -0.024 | 23.9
